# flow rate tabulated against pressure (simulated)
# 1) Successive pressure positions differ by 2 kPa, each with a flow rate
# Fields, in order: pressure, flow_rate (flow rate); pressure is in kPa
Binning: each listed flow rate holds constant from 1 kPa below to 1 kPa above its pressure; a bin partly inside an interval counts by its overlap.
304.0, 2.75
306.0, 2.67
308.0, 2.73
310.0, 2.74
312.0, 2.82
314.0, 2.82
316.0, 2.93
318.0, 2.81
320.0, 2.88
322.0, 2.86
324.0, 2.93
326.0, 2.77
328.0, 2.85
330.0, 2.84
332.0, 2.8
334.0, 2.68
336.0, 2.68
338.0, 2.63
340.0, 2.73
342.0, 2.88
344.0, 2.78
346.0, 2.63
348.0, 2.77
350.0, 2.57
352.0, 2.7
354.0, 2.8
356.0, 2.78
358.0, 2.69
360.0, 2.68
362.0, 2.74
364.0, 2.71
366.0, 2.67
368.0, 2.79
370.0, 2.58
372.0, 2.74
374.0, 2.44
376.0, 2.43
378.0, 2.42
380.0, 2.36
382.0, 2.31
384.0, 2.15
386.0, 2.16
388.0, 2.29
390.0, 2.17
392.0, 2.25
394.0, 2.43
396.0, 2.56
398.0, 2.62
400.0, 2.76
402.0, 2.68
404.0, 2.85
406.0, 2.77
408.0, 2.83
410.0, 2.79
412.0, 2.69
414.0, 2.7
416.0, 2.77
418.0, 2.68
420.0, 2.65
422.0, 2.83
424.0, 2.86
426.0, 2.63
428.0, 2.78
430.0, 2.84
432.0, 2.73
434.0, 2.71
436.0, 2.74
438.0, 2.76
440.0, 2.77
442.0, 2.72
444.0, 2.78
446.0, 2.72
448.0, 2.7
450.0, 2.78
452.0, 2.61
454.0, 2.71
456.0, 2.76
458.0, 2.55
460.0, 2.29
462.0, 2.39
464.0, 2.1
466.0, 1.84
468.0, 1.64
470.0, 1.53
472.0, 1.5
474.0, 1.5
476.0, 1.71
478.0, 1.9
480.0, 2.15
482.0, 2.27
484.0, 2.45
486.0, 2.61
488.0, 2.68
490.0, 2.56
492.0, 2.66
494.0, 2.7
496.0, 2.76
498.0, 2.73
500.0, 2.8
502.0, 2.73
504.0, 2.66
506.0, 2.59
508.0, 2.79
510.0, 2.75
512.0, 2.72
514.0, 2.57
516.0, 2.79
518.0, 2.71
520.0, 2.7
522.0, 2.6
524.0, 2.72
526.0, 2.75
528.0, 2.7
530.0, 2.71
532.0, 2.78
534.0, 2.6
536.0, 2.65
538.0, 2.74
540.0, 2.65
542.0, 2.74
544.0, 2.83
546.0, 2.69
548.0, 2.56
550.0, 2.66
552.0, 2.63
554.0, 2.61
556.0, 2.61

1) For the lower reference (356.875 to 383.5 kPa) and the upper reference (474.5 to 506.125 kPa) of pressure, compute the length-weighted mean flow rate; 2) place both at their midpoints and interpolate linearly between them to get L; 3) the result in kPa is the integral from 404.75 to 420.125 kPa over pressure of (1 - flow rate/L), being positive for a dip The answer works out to -1.2 kPa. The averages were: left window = 2.57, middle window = 2.74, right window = 2.48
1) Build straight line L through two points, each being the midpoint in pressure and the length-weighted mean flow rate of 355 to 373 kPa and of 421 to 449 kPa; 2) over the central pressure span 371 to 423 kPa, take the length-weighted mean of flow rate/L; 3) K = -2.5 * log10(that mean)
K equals 0.07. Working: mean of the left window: 2.71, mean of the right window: 2.75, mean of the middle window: 2.55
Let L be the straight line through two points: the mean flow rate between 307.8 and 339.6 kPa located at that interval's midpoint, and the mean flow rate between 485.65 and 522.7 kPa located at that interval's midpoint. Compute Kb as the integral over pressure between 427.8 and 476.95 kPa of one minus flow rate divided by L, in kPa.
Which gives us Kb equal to 5.8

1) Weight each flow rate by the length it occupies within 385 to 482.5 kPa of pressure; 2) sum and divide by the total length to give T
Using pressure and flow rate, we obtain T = 2.48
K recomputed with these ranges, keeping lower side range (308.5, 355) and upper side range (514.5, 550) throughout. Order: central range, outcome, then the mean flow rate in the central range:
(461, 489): 0.32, 2.02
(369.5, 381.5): 0.11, 2.48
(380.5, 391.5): 0.23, 2.22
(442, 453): 0.01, 2.72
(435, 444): -0.01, 2.75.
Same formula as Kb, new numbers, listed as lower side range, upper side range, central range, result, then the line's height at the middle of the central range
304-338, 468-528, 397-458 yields -3.43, 2.59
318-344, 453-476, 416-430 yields -2.83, 2.29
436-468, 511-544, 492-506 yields -0.40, 2.64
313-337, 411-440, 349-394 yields 4.32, 2.78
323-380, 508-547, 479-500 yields 1.06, 2.71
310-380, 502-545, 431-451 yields -0.20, 2.71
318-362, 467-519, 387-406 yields 0.73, 2.63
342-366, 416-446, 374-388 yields 2.13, 2.73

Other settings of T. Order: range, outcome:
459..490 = 2.05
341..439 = 2.64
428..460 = 2.71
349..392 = 2.53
